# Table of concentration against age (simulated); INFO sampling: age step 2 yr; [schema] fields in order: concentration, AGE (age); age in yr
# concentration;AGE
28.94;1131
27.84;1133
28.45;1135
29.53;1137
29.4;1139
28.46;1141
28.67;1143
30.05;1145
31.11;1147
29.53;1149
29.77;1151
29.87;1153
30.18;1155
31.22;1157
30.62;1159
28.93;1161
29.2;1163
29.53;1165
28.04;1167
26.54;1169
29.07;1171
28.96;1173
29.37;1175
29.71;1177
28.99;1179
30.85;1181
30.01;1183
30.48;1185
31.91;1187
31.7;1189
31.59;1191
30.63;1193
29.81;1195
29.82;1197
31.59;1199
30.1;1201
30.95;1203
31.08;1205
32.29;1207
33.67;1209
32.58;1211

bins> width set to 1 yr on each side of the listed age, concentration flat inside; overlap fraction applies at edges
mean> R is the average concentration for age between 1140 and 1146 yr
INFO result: 29.1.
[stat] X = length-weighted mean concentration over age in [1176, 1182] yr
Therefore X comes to 29.9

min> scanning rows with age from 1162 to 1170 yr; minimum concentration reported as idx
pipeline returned 26.54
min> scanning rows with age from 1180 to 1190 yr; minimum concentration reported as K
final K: 30.01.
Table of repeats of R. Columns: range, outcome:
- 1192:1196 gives 30.2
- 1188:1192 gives 31.6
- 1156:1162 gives 30.3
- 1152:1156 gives 30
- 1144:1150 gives 30.2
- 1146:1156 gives 30.1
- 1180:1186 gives 30.4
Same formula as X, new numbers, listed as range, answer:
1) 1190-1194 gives 31.1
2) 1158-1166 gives 29.6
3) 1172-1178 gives 29.3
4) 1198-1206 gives 30.9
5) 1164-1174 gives 28.4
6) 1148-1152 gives 29.6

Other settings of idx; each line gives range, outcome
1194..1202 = 29.81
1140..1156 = 28.46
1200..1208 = 30.1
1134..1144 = 28.45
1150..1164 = 28.93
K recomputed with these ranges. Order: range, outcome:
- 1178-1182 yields 28.99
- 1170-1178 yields 28.96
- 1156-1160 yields 30.62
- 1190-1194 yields 30.63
